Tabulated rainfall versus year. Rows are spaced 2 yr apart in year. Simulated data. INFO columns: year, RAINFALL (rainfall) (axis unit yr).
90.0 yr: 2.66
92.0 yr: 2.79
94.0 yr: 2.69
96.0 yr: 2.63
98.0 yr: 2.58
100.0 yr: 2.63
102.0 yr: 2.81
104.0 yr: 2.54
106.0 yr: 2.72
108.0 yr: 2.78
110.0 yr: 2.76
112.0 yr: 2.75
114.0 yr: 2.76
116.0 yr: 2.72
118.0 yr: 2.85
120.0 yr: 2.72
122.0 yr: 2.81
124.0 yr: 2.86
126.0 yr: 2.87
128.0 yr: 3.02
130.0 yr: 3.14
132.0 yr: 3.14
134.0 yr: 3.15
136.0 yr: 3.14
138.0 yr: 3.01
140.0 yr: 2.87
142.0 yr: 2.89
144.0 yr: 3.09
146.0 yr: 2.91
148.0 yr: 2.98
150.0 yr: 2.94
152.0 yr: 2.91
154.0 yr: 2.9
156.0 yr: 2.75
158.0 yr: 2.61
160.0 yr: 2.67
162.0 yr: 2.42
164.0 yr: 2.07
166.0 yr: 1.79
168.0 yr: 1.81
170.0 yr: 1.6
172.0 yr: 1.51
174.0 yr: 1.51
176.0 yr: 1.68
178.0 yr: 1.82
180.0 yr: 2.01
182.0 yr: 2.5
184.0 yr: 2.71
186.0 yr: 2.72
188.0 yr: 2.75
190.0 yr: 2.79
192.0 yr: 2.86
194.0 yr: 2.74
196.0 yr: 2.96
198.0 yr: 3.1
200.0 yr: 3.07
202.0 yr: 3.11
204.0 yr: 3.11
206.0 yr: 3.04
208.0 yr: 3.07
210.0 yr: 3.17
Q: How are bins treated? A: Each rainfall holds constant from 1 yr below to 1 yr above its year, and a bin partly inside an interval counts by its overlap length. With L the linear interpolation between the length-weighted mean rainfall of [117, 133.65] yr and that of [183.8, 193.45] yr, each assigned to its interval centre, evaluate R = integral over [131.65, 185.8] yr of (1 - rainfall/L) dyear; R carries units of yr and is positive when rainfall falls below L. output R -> 6.9 yr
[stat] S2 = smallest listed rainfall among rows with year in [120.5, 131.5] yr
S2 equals 2.81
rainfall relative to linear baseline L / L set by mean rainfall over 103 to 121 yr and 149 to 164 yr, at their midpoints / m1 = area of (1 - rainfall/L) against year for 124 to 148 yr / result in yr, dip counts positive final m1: -2.64 yr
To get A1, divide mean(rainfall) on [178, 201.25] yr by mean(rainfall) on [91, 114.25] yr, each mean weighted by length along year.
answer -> 1.00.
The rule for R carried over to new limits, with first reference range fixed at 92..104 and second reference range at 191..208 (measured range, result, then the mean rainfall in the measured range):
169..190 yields 5.90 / 2.11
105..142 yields -1.88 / 2.89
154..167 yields 2.03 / 2.42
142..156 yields -0.49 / 2.94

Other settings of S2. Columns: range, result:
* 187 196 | 2.74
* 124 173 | 1.51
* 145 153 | 2.91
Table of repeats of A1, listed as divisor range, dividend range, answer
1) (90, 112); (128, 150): 1.12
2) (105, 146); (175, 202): 0.90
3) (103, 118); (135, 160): 1.07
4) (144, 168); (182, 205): 1.10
